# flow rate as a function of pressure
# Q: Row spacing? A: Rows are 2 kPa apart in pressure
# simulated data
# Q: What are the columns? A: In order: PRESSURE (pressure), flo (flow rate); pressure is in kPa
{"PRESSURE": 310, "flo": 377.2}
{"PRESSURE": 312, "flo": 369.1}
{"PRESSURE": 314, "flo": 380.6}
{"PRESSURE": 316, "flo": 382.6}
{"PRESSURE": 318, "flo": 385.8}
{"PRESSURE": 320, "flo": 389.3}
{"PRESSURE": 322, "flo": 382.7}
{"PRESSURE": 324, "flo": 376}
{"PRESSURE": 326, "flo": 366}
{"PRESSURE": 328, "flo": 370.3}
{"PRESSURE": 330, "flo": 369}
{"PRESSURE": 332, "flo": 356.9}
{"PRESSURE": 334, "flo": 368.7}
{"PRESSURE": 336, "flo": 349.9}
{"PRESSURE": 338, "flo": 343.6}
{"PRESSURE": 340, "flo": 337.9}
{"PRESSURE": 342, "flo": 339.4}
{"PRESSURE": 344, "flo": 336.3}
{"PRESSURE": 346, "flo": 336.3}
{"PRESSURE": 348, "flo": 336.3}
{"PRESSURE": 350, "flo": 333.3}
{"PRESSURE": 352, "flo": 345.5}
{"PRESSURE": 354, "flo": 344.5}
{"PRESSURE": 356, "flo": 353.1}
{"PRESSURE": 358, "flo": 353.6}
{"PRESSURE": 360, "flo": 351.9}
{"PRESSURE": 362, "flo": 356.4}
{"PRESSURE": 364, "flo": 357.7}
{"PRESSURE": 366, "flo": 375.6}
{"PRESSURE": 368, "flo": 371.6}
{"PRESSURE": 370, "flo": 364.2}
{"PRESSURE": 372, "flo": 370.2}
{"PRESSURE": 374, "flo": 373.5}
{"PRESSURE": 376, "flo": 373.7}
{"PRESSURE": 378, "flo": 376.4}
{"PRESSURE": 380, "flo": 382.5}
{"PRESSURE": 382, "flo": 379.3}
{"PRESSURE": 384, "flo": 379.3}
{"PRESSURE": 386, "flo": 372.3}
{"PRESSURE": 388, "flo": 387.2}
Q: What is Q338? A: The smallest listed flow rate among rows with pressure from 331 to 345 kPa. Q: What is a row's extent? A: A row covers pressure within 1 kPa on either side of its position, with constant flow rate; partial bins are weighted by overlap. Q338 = 336.3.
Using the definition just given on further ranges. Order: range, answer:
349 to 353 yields 333.3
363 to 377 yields 357.7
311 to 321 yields 369.1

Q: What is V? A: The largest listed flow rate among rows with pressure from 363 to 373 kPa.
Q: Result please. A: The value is 375.6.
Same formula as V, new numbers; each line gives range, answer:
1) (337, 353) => 345.5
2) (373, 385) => 382.5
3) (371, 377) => 373.7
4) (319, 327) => 389.3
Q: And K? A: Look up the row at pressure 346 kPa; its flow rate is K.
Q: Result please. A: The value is 336.3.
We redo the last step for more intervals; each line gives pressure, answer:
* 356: 353.1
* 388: 387.2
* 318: 385.8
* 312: 369.1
